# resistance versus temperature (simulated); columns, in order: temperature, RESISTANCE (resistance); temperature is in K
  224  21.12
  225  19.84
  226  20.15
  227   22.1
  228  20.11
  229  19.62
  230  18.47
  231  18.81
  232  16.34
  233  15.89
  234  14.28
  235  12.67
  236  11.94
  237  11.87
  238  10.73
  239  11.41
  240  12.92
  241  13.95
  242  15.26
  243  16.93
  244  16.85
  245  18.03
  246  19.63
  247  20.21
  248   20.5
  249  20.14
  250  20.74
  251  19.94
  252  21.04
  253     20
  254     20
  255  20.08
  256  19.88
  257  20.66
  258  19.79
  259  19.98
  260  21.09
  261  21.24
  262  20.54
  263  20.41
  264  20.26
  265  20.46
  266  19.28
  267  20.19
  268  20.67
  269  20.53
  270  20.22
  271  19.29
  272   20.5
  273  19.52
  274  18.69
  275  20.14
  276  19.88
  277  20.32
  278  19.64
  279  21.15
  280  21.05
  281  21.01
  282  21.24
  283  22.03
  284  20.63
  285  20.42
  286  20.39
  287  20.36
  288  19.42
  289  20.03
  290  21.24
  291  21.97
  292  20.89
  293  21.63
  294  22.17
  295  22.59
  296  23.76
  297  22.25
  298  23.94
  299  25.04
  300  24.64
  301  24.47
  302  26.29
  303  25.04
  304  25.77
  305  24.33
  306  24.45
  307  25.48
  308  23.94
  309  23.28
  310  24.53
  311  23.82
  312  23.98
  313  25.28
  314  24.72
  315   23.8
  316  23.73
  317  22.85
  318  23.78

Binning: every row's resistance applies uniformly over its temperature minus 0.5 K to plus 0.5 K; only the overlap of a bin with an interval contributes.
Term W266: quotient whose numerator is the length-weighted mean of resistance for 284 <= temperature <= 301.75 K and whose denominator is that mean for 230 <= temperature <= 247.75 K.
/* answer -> 1.44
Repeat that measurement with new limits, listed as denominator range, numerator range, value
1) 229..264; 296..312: 1.38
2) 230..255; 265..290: 1.21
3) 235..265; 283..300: 1.20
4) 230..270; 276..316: 1.25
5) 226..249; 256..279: 1.22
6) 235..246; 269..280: 1.41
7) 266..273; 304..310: 1.21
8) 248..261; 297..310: 1.21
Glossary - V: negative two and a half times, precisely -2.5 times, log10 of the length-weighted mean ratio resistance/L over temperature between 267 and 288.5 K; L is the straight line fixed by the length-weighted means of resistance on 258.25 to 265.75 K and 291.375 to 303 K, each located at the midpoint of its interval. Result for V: 0.08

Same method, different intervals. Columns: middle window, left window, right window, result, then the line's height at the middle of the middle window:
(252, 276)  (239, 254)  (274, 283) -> -0.041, 19.4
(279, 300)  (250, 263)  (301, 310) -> 0.082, 23.3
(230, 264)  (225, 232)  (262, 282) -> 0.124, 19.9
